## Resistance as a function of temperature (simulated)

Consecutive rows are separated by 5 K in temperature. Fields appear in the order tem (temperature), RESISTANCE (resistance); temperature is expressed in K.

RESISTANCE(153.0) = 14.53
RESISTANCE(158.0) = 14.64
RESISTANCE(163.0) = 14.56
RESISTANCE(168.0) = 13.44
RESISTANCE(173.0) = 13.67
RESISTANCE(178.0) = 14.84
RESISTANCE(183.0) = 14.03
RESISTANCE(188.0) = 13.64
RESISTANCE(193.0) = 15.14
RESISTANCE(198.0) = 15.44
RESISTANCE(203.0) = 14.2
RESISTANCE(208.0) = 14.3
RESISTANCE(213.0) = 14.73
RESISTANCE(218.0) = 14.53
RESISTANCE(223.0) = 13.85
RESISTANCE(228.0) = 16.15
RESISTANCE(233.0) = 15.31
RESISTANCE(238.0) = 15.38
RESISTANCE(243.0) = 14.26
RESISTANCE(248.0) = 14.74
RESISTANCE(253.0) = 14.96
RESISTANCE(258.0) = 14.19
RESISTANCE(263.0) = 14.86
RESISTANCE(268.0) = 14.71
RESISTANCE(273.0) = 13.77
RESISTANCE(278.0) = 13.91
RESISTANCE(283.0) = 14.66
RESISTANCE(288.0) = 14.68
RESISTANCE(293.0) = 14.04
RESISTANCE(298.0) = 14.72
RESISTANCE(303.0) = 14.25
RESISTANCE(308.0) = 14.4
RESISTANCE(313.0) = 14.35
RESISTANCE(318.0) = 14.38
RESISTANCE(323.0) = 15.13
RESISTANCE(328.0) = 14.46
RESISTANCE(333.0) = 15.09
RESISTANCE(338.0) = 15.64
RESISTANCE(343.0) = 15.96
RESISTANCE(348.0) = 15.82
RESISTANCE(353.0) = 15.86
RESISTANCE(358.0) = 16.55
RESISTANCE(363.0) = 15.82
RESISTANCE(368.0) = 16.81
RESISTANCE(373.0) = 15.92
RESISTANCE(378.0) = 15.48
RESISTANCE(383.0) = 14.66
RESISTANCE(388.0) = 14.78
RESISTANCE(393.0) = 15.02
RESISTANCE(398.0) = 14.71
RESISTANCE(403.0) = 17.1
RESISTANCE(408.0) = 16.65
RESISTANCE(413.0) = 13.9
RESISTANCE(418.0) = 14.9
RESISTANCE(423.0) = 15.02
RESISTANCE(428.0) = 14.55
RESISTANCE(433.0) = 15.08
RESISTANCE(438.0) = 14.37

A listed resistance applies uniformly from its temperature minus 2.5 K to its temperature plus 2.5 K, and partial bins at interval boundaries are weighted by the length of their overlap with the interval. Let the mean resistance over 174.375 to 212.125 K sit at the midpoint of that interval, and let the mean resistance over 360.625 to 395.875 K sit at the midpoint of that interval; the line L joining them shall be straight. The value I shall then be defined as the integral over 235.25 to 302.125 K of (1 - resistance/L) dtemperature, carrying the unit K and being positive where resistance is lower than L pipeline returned 1.7 K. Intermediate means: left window 14.5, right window 15.5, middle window 14.5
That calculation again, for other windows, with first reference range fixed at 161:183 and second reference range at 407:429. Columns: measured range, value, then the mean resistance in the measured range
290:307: 0.20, 14.4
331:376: -3.78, 15.9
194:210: -0.56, 14.7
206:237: -1.25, 14.8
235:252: -0.57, 14.8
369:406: -1.59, 15.5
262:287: 0.13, 14.4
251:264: -0.22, 14.6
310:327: -0.01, 14.6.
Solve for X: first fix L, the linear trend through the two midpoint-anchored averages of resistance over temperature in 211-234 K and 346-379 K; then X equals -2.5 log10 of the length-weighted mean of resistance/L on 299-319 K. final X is 0.09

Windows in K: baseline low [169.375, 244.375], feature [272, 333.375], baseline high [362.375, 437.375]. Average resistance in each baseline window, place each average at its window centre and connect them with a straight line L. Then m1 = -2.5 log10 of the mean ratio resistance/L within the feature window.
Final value 0.04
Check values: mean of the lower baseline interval 14.6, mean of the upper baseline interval 15.3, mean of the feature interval 14.4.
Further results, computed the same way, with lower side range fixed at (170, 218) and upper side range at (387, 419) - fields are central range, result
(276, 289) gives 0.031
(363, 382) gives -0.050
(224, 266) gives -0.021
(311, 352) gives -0.008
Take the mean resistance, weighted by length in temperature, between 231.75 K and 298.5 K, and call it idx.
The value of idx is 14.6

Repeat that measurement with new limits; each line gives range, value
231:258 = 14.9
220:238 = 15.1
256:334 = 14.5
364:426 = 15.4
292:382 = 15.3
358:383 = 15.9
